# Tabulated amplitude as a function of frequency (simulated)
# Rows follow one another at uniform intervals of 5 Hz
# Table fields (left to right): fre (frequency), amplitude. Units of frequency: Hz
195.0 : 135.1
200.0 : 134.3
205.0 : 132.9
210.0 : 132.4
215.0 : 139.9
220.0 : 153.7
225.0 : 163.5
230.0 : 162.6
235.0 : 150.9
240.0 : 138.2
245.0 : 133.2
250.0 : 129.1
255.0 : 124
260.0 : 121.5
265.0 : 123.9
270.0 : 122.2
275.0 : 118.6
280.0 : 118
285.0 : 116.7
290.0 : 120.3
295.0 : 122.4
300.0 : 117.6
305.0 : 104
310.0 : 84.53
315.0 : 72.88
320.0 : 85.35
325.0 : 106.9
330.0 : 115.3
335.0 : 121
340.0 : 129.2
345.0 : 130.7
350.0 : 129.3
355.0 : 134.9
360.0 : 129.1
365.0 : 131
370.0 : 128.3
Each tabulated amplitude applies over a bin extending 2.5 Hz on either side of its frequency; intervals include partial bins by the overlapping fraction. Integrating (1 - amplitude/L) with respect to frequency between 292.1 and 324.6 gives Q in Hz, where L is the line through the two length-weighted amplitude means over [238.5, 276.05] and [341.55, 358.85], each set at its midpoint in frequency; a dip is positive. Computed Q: 7.64 Hz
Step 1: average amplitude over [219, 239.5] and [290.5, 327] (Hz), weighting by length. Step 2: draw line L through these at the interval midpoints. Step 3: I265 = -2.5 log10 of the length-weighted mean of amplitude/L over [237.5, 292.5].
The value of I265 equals 0.05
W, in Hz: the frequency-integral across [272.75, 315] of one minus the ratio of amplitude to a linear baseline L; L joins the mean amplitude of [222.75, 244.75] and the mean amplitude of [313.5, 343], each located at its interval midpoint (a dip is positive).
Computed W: 4.43 Hz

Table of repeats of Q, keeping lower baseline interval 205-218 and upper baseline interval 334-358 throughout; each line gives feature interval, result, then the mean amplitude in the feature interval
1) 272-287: 1.7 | 118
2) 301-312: 2.8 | 97.9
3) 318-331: 2.9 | 102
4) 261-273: 1.0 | 123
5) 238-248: 0.0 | 135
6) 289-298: 0.7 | 121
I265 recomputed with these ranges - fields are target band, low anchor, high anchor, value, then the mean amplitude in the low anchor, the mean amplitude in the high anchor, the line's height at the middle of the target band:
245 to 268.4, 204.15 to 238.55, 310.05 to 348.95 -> 0.08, 148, 108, 135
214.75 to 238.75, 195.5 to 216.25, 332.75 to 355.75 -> -0.16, 135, 129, 134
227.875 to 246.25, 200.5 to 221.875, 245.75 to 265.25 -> -0.12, 139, 125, 131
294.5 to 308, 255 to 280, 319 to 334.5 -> 0.01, 121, 107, 113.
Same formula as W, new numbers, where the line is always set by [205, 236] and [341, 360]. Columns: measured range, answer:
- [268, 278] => 1.5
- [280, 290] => 1.6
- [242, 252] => 0.9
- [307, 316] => 3.7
